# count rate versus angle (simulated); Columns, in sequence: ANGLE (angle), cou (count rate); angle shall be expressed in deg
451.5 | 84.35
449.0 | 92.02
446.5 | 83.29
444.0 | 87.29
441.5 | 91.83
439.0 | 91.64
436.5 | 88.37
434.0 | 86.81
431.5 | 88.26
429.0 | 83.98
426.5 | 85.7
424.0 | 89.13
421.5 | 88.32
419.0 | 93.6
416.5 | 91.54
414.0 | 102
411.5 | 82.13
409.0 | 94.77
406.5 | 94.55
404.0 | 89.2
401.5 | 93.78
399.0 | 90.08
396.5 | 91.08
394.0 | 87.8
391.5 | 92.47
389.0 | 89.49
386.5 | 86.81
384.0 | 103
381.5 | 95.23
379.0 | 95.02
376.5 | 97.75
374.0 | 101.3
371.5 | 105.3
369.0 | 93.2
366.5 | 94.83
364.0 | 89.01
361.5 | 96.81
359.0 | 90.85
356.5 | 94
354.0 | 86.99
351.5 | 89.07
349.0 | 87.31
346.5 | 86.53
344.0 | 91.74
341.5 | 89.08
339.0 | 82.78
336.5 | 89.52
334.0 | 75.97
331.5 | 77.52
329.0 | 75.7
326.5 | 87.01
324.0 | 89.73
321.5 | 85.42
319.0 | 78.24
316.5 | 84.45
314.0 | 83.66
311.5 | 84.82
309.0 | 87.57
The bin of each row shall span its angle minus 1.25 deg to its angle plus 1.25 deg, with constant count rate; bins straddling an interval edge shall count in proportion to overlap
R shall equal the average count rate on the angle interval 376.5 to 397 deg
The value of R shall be 93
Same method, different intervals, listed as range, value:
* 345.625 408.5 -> 92.9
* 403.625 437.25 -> 89.9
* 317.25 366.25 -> 86.6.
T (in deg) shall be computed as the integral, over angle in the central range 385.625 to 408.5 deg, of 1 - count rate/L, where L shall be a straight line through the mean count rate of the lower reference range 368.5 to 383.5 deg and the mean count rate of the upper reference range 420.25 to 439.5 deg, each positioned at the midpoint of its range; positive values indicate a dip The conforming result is 0.8 deg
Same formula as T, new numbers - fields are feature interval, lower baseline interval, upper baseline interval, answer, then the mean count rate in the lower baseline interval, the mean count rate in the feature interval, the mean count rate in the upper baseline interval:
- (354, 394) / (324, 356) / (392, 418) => -2.6 deg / 85.3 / 94.5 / 91.7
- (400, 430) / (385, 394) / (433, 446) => -0.5 deg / 89.7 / 90.8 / 88.9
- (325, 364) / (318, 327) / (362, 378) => 1.6 deg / 85.1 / 86.8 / 96.9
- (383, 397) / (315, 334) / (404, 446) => -0.7 deg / 82.2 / 91.6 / 89.9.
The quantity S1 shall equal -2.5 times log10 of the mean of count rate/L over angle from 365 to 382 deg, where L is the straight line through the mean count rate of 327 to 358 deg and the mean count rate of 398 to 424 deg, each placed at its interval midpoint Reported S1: -0.11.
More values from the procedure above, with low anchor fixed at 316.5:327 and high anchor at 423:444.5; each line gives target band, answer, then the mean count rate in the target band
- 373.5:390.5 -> -0.10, 95.2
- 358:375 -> -0.12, 95.9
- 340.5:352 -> -0.04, 88.7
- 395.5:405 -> -0.05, 91.1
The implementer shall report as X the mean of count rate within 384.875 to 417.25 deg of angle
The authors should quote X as 91.3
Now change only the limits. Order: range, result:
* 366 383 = 97.7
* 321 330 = 84.6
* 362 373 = 95.8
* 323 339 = 82.5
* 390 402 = 90.8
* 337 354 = 87.8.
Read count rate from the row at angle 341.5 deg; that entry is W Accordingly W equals 89.08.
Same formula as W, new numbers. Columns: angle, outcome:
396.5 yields 91.08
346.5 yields 86.53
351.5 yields 89.07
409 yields 94.77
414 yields 102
